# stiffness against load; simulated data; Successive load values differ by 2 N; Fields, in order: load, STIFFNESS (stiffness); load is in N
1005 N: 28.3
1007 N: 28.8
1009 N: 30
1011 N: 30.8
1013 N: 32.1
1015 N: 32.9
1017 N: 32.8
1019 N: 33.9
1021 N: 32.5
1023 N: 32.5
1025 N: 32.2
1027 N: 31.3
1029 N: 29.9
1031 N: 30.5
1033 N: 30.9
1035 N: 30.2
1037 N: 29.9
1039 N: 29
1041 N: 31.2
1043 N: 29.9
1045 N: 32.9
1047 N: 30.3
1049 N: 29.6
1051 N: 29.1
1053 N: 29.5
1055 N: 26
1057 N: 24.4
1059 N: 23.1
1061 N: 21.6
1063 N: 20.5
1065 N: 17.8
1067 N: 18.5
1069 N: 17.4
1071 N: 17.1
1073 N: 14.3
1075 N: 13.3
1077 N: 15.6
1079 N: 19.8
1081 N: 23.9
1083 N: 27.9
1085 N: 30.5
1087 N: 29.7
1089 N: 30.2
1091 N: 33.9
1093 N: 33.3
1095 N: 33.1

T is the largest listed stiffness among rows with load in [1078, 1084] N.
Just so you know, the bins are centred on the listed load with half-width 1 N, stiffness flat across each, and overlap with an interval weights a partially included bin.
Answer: 27.9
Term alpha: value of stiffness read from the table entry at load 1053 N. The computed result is 29.5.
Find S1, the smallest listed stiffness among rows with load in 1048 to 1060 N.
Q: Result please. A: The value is 23.1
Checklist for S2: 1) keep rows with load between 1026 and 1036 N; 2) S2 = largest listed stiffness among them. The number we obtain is 31.3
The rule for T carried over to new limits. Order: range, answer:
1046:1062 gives 30.3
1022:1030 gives 32.5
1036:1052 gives 32.9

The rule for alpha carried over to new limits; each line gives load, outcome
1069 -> 17.4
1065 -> 17.8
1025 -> 32.2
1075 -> 13.3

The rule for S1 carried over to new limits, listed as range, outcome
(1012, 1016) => 32.1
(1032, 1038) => 29.9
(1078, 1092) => 19.8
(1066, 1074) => 14.3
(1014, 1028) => 31.3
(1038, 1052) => 29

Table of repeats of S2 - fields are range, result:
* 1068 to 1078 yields 17.4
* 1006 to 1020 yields 33.9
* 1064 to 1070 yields 18.5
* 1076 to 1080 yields 19.8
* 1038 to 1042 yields 31.2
